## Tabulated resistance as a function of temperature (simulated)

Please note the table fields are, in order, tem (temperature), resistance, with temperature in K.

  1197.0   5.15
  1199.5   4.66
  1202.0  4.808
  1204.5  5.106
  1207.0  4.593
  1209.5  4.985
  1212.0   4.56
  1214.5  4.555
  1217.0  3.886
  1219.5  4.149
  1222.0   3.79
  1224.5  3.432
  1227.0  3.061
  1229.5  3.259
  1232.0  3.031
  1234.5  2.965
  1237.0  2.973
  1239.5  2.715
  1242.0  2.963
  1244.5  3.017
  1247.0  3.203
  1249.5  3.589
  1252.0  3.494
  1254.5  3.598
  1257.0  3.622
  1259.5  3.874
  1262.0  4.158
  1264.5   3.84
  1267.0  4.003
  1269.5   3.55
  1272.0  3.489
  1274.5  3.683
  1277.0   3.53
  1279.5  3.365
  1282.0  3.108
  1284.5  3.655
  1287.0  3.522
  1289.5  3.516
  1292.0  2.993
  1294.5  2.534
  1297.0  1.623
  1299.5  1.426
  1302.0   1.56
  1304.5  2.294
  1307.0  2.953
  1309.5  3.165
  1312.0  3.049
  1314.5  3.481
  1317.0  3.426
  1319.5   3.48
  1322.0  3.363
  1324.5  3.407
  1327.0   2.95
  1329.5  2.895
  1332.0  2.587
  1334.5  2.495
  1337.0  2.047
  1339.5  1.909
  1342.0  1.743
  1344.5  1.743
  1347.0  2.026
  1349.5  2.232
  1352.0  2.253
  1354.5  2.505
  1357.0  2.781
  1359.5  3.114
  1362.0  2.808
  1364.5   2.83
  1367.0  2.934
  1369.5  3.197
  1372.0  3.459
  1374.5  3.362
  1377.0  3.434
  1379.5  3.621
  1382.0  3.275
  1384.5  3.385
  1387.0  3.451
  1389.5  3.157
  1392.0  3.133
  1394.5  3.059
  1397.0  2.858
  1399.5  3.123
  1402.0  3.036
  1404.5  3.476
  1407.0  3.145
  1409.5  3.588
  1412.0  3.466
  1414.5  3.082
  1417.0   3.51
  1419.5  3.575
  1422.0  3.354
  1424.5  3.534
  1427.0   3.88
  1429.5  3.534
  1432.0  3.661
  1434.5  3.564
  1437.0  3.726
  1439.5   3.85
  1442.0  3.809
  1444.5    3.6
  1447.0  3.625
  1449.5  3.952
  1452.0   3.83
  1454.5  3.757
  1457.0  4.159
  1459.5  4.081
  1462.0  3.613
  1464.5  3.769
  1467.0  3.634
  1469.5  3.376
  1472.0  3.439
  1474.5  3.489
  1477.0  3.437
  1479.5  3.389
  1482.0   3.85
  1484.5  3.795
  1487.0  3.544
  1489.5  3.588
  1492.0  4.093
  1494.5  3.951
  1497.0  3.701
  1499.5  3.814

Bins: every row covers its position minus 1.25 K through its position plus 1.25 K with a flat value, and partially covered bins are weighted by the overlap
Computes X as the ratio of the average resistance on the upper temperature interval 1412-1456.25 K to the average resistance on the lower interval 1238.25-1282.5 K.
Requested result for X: 1.0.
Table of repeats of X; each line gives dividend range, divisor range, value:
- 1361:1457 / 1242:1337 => 1.08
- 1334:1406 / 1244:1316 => 0.89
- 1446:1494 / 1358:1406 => 1.16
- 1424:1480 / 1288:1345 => 1.39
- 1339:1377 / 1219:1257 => 0.80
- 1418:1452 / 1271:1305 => 1.27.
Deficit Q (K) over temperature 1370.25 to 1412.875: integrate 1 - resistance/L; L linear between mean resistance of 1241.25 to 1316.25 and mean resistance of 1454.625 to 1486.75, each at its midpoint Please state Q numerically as 2.2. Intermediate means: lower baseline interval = 3.2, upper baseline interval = 3.67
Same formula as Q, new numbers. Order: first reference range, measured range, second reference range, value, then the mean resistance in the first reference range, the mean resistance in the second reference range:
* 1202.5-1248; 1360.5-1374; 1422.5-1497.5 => 2.33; 3.7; 3.7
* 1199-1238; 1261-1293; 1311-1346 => -2.32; 3.98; 2.75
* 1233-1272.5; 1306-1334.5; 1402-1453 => 2.92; 3.44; 3.57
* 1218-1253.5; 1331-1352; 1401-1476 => 8.18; 3.27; 3.61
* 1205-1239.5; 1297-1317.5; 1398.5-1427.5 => 5.82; 3.78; 3.39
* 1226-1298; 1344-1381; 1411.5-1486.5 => 6.89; 3.31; 3.65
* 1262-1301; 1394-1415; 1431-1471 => 2.27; 3.21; 3.75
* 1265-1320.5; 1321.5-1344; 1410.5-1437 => 4.63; 3.07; 3.53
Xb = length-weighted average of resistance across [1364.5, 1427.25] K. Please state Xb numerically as 3.31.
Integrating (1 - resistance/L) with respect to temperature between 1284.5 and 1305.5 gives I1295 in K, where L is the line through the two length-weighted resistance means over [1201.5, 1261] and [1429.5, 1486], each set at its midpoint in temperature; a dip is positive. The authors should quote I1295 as 6.8 K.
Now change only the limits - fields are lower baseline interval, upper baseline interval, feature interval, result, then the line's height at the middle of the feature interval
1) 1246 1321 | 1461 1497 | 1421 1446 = -0.76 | 3.55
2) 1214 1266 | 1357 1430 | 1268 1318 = 5.98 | 3.4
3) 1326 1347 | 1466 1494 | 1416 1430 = -2.21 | 3.08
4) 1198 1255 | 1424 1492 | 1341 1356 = 6.54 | 3.73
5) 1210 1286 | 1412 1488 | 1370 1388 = 0.97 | 3.61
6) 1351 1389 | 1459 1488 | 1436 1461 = -2.53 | 3.48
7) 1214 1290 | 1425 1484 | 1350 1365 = 3.81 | 3.6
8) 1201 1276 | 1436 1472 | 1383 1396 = 1.80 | 3.75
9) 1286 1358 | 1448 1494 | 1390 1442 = -1.58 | 3.31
